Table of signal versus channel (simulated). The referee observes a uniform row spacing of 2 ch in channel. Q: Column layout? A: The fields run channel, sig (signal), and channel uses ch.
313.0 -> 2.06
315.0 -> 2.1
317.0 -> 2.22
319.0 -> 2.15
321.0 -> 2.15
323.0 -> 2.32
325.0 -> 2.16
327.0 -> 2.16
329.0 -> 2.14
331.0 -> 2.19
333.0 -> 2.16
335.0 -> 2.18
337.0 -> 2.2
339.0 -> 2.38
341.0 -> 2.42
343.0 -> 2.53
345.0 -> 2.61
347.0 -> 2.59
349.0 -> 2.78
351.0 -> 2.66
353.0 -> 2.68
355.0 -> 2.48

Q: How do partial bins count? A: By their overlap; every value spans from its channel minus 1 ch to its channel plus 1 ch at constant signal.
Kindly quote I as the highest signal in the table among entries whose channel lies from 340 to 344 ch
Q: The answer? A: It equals 2.53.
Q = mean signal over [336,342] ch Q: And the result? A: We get 2.33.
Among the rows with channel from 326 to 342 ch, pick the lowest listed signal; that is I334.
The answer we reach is 2.14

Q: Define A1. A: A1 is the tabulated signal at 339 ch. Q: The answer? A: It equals 2.38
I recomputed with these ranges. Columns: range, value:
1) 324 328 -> 2.16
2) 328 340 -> 2.38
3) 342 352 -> 2.78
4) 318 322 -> 2.15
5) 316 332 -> 2.32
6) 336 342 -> 2.42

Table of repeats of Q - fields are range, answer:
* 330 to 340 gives 2.22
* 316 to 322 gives 2.17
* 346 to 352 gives 2.68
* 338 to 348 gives 2.51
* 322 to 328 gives 2.21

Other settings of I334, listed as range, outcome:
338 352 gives 2.38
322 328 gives 2.16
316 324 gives 2.15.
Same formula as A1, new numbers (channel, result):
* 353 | 2.68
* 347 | 2.59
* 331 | 2.19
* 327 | 2.16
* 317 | 2.22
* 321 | 2.15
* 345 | 2.61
